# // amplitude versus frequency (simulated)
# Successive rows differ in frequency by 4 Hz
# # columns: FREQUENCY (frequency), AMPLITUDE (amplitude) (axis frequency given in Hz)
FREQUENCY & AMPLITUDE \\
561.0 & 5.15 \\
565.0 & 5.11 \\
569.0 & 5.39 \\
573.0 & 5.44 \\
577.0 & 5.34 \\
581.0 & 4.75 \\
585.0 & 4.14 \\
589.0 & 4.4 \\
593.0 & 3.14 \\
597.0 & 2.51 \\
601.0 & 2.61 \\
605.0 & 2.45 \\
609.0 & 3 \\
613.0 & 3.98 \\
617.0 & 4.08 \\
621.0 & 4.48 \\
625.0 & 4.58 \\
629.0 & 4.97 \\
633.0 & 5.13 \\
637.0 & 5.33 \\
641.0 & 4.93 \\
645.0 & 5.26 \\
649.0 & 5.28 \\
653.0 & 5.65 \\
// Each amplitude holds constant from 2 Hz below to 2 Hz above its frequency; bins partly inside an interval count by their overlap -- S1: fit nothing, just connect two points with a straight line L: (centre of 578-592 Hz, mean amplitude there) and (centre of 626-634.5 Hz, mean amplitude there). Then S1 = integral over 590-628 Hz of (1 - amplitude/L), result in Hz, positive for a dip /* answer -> 10.0 Hz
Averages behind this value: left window 4.4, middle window 3.49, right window 4.99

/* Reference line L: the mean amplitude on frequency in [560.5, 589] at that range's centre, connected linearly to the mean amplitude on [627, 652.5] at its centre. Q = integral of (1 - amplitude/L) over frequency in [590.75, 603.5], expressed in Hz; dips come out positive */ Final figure 5.8 Hz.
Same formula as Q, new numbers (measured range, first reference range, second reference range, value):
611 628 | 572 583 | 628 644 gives 2.66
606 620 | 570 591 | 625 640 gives 3.72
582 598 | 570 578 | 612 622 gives 4.11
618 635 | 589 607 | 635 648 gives -1.43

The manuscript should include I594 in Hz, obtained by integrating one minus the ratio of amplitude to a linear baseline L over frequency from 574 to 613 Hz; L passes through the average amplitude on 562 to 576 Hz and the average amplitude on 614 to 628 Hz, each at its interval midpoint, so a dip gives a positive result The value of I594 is 9.93 Hz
